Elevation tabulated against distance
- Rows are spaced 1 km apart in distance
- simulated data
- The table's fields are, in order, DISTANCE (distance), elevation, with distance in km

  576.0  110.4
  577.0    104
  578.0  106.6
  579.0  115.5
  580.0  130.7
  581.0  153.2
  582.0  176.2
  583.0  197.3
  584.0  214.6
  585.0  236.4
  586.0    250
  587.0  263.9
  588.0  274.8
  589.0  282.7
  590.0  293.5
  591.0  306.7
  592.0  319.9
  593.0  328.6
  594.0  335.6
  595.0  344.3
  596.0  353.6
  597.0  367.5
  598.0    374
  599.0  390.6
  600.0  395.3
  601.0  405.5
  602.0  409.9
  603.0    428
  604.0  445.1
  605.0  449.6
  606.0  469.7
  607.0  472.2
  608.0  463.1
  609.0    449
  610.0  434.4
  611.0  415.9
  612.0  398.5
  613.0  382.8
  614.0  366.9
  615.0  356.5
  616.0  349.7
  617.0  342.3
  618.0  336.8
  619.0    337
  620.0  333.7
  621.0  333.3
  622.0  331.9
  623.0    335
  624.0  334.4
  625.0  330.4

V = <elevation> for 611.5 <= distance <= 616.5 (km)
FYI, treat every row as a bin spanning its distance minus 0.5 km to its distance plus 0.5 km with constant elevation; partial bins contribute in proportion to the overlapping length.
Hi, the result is 371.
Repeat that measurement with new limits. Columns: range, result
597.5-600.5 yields 387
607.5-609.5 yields 456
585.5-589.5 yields 268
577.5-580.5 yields 118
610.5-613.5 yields 399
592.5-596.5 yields 341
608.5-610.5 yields 442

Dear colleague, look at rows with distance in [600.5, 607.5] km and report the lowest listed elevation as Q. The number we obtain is 405.5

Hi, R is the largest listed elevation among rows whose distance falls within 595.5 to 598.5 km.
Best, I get 374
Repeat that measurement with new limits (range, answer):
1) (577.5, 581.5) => 153.2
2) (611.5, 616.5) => 398.5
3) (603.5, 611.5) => 472.2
